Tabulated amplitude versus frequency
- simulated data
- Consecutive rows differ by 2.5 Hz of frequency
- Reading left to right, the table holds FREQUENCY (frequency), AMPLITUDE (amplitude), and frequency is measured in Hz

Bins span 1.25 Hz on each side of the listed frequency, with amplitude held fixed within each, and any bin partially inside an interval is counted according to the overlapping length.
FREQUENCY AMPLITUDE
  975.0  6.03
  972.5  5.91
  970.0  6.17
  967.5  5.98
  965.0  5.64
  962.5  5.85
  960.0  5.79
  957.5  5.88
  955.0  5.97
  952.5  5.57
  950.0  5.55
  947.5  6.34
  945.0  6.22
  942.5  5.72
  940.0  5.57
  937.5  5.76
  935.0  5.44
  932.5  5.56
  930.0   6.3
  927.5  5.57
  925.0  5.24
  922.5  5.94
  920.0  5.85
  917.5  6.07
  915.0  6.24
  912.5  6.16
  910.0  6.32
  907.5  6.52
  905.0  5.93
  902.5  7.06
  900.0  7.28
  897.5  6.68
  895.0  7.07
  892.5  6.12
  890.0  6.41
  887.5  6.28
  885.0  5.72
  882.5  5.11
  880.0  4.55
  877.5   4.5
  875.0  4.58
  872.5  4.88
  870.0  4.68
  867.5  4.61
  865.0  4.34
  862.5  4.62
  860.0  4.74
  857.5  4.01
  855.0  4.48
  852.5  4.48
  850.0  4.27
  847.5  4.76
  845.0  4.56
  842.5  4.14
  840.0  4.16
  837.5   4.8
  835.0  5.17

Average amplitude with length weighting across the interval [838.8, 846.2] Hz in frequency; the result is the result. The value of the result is 4.29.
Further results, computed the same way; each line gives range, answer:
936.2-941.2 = 5.66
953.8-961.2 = 5.88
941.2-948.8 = 6.09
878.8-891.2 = 5.62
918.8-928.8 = 5.65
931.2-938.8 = 5.59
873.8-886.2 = 4.89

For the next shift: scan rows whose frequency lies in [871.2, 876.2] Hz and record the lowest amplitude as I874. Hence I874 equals 4.58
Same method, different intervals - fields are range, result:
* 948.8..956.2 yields 5.55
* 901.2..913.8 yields 5.93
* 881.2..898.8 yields 5.11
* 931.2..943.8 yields 5.44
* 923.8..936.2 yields 5.24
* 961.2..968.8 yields 5.64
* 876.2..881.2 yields 4.5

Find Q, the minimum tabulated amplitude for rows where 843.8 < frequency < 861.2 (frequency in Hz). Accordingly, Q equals 4.01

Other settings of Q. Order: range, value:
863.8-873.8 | 4.34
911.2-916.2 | 6.16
